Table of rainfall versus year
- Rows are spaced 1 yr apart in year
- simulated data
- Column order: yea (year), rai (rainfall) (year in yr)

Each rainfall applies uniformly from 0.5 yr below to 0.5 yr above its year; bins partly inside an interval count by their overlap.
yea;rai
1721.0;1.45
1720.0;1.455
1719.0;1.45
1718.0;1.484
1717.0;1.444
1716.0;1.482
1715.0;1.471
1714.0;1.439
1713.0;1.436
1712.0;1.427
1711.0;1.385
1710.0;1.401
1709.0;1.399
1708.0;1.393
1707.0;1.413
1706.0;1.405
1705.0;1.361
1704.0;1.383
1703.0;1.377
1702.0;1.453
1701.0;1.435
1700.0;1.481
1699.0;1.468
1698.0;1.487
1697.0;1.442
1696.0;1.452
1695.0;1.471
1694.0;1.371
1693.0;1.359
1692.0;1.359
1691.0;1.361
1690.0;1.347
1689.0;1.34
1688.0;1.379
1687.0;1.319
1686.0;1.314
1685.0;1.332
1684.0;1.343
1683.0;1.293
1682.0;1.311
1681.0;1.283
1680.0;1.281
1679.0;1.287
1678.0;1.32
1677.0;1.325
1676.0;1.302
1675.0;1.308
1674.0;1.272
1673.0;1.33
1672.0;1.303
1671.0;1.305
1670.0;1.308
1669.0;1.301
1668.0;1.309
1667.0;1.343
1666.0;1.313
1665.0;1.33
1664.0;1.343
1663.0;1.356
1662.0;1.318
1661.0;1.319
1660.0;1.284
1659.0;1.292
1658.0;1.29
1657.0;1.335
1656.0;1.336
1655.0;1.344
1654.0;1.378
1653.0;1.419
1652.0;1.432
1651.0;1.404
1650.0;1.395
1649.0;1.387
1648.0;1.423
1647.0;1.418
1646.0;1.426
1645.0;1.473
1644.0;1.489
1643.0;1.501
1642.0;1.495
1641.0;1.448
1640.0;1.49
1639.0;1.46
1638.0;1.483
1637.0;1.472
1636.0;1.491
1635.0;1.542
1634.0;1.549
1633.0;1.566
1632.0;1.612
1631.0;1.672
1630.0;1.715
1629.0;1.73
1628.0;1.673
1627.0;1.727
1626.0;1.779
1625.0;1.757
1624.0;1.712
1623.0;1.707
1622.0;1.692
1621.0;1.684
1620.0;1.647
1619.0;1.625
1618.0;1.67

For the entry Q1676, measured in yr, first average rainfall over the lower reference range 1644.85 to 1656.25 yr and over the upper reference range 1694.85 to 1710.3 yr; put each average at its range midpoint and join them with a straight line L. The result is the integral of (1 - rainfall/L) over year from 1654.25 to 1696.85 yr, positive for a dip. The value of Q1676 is 2.5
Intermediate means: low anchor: 1.4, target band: 1.33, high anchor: 1.43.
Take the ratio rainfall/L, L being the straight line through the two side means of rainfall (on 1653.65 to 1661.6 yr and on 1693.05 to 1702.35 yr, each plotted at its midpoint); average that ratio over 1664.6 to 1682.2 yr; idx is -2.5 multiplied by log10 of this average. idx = 0.05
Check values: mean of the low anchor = 1.32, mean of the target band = 1.31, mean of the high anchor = 1.45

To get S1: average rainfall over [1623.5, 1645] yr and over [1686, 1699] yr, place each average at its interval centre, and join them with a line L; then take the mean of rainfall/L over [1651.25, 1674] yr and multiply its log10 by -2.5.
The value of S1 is 0.12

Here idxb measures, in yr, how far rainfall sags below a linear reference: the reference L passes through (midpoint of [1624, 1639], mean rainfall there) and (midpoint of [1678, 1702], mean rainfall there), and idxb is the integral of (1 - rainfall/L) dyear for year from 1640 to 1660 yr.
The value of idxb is 1.8 yr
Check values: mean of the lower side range 1.62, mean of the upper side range 1.37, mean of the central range 1.4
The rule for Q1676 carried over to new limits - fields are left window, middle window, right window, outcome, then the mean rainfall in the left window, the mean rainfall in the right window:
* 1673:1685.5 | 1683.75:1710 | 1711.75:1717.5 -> -0.3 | 1.31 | 1.45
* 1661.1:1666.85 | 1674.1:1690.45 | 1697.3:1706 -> 0.7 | 1.33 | 1.43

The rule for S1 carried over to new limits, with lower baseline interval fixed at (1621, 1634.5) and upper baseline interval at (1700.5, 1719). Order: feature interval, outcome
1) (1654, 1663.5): 0.20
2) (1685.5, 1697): 0.08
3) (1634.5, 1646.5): 0.11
